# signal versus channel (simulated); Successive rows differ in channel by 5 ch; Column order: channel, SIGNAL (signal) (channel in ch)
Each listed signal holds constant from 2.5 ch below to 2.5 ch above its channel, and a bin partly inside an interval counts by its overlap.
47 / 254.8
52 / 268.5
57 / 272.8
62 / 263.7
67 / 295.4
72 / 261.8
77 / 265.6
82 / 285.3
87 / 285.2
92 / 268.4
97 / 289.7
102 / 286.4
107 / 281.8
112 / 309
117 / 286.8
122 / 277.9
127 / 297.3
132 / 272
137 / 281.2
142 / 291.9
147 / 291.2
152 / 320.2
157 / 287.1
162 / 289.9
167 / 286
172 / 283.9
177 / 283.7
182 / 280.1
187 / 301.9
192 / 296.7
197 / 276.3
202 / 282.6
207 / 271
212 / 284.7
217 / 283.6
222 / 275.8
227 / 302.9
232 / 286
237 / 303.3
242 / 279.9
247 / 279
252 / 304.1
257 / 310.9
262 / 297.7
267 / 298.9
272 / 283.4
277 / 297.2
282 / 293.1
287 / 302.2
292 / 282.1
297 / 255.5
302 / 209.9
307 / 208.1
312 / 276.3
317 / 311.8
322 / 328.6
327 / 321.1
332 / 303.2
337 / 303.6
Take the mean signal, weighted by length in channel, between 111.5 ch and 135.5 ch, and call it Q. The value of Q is 287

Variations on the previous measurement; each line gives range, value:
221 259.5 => 293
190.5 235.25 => 284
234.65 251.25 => 289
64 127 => 283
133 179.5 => 290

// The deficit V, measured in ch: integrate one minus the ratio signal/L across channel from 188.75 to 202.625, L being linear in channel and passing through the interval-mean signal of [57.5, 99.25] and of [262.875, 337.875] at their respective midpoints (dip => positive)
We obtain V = -0.27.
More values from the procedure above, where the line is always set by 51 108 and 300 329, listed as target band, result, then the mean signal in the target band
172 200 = -1.07 ch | 287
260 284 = -1.52 ch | 294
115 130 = -0.53 ch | 287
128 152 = -1.02 ch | 289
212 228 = -0.51 ch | 286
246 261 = -1.27 ch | 300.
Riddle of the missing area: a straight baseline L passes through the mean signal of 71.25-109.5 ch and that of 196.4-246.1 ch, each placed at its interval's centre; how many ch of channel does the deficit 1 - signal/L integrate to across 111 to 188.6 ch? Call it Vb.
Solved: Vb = -2.21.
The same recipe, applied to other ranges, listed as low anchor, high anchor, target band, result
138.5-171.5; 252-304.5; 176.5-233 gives 0.80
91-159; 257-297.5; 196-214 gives 0.73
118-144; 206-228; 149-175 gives -0.87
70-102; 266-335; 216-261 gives -1.69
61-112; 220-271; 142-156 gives -0.77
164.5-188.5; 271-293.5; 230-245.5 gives 0.05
